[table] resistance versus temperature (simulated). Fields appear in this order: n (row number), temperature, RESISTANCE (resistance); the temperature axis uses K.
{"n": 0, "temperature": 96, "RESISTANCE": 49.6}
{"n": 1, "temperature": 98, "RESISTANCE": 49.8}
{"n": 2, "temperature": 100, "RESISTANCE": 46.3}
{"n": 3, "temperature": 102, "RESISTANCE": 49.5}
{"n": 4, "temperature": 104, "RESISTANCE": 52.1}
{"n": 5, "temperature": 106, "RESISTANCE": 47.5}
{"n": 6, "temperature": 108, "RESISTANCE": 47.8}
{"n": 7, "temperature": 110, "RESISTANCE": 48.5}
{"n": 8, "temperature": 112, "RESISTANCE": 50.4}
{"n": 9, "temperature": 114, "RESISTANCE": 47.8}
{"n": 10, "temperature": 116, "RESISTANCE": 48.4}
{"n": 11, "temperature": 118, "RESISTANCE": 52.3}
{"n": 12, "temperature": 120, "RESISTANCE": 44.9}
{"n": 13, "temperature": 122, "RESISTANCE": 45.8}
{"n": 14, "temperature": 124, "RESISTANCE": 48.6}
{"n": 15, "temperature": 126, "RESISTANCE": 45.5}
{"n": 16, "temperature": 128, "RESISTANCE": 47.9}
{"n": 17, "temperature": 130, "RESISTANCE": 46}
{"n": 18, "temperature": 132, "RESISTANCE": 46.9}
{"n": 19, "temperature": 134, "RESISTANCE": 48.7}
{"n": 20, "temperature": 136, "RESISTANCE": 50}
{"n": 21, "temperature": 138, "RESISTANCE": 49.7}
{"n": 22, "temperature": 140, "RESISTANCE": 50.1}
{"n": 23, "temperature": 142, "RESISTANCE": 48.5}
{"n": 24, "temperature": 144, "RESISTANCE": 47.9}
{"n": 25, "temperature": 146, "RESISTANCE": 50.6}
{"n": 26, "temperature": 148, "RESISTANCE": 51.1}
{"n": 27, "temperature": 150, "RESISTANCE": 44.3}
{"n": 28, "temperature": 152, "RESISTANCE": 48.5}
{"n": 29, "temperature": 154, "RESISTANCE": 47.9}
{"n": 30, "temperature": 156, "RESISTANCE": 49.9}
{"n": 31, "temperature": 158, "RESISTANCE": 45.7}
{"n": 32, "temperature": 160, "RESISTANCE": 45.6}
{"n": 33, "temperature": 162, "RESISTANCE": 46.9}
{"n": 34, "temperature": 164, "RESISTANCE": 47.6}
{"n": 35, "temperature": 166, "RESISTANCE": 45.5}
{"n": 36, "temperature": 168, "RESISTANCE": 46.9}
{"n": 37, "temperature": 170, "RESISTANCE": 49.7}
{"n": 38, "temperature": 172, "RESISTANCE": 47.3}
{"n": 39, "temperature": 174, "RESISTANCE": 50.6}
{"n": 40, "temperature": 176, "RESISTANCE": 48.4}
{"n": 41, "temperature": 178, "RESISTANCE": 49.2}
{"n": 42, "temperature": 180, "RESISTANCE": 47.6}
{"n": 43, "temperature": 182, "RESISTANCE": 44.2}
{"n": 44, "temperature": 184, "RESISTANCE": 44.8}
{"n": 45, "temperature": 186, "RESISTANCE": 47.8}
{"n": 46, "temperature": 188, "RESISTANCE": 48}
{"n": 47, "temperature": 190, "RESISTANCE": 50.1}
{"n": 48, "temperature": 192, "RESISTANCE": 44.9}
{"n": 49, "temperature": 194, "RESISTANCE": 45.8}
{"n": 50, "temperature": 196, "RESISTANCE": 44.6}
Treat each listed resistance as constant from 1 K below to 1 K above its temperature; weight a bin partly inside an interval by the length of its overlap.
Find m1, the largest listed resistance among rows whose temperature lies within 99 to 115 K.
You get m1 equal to 52.1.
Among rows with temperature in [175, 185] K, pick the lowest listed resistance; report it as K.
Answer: 44.2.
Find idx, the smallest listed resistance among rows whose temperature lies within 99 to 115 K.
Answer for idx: 46.3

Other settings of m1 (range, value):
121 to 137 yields 50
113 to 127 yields 52.3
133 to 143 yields 50.1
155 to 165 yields 49.9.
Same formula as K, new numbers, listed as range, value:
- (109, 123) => 44.9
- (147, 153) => 44.3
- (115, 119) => 48.4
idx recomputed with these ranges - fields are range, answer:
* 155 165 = 45.6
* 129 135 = 46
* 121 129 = 45.5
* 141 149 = 47.9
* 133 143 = 48.5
